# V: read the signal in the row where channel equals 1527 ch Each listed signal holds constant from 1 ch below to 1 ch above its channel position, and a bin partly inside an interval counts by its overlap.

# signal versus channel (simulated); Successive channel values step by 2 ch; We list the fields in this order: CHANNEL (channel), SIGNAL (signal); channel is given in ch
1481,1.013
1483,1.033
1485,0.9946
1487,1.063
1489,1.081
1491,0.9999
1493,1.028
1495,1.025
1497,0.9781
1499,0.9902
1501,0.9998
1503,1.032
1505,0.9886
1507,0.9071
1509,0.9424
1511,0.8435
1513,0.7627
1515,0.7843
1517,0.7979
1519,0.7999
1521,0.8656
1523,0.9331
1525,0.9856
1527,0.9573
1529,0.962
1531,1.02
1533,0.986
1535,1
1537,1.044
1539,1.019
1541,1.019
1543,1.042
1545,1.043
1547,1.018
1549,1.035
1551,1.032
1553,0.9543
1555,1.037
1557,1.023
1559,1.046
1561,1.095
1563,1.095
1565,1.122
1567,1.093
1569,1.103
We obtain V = 0.9573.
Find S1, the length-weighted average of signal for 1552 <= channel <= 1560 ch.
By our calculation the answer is 1.02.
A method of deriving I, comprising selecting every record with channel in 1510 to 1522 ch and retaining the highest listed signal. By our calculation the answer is 0.8656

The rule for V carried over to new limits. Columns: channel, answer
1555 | 1.037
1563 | 1.095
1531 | 1.02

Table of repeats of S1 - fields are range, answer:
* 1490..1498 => 1.01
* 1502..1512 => 0.943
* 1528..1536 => 0.992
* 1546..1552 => 1.03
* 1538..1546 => 1.03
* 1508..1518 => 0.826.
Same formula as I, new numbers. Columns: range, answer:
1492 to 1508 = 1.032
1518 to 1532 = 1.02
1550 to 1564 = 1.095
